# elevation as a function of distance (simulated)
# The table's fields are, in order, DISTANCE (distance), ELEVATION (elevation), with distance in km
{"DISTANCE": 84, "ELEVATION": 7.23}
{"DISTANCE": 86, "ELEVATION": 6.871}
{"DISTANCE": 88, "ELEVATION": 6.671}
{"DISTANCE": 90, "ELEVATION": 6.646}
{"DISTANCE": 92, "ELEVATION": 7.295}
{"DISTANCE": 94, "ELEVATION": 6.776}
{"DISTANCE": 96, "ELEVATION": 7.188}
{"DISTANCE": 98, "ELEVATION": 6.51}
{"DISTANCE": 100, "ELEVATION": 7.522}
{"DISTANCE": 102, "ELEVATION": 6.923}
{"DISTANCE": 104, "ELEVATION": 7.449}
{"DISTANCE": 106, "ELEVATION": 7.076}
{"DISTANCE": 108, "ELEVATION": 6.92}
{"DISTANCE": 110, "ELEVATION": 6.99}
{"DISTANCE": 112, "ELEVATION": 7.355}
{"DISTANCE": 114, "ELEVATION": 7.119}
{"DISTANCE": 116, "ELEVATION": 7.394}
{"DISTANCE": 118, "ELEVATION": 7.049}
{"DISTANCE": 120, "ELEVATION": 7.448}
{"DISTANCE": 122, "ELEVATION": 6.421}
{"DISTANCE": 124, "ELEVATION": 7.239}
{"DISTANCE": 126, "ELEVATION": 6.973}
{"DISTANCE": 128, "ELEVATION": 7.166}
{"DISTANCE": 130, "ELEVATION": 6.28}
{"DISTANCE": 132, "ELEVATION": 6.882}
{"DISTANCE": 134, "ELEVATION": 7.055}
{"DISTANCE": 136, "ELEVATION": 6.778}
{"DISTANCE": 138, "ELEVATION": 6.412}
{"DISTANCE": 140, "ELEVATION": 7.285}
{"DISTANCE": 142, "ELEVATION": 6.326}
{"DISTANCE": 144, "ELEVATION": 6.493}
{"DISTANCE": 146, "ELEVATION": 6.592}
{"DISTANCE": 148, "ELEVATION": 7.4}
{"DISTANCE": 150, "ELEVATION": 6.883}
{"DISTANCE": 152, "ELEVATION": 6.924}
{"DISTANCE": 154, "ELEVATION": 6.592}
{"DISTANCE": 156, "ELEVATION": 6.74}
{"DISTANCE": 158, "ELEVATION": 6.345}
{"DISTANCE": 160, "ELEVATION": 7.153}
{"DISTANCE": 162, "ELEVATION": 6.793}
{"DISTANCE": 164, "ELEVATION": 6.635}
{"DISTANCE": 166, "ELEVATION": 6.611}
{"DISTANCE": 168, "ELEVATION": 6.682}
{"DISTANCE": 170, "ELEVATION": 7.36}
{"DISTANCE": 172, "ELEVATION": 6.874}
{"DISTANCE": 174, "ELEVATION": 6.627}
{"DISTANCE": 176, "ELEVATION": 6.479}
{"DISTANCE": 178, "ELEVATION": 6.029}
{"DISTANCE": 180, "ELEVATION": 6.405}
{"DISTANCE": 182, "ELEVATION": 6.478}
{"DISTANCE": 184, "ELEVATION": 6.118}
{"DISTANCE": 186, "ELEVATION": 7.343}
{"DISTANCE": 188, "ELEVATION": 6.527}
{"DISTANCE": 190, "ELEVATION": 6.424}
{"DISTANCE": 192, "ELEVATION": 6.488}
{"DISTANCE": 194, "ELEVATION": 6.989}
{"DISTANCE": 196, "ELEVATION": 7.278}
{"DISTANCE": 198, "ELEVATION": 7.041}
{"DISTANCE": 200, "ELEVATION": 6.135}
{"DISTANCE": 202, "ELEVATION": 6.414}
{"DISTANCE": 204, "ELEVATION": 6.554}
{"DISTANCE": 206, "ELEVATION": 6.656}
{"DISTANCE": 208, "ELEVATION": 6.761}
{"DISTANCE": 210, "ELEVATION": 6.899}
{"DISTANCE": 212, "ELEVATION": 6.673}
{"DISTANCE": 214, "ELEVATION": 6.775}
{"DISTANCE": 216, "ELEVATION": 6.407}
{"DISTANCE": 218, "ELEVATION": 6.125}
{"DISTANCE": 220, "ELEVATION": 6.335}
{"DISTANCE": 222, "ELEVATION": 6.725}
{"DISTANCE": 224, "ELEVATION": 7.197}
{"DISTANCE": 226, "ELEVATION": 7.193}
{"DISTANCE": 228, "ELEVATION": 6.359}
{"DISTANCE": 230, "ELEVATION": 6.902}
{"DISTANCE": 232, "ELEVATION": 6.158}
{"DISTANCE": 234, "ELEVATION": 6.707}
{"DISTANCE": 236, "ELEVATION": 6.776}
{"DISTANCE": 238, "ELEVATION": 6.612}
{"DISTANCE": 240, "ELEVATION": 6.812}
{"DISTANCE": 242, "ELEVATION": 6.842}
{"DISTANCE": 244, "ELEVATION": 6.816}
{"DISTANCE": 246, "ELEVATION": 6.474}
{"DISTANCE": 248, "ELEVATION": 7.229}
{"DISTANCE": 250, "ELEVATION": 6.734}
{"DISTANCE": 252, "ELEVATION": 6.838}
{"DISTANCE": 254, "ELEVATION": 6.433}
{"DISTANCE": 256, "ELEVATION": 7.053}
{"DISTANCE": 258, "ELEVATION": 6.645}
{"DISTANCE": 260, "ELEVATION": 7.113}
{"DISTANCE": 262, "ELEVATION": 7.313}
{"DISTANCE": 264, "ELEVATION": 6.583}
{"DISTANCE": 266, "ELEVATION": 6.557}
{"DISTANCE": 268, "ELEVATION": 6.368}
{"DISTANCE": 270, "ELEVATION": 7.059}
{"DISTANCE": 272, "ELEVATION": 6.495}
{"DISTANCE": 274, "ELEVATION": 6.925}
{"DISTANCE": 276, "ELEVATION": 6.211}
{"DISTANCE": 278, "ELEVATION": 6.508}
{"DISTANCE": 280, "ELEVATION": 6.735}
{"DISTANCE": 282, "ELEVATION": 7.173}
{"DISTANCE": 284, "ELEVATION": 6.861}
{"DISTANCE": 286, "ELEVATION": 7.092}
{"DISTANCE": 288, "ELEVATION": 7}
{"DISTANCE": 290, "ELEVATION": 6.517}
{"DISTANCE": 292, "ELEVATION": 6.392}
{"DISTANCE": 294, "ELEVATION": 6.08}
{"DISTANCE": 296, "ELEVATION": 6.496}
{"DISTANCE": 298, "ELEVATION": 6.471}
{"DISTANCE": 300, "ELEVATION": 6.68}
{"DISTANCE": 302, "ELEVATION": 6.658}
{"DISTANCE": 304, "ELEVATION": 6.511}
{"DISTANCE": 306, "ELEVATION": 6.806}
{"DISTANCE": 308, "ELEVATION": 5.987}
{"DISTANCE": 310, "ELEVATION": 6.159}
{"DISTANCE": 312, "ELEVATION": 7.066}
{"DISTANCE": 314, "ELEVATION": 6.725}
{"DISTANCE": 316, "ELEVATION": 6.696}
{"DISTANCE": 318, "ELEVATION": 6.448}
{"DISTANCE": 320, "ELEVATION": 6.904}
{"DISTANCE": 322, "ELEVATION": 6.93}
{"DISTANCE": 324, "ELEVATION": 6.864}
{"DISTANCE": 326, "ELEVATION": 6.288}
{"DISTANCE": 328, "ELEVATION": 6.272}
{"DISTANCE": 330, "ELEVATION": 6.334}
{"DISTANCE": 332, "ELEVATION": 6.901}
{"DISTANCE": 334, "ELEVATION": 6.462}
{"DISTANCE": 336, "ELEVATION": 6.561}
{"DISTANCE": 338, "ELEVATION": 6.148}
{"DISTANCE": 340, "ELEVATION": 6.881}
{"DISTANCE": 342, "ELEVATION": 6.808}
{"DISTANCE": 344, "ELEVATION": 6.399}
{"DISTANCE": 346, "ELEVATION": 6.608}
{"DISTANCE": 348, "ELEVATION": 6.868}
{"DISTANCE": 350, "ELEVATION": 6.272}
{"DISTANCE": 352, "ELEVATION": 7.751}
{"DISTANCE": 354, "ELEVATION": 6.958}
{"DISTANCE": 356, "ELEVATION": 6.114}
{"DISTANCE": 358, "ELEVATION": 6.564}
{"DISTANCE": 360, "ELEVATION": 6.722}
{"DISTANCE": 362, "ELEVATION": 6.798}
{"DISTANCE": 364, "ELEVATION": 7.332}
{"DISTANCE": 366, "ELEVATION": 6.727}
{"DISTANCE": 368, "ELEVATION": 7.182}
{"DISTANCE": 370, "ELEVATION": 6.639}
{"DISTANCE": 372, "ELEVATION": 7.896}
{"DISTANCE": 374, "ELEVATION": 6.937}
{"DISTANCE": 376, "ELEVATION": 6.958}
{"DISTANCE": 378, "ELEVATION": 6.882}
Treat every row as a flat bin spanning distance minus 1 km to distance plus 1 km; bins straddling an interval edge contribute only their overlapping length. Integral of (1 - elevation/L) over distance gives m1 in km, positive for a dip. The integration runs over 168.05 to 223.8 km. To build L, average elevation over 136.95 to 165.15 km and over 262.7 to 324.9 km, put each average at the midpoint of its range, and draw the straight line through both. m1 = 0.7 km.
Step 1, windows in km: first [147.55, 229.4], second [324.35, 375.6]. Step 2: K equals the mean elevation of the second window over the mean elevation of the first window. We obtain 1.01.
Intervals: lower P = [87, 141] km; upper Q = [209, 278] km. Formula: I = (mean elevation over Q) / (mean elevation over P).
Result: 0.96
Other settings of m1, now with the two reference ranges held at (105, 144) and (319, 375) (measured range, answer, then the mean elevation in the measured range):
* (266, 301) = 0.8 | 6.65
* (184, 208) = 0.7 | 6.69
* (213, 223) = 0.6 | 6.47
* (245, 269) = 0.2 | 6.78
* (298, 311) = 0.6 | 6.47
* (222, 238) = 0.3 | 6.75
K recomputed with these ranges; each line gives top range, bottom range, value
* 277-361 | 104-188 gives 0.97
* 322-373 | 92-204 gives 0.99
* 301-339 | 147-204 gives 0.98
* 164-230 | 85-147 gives 0.96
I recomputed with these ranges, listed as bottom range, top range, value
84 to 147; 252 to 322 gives 0.96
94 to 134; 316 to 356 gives 0.94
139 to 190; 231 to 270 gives 1.01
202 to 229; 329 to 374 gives 1.02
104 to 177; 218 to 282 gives 0.98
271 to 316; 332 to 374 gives 1.03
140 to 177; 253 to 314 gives 0.99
